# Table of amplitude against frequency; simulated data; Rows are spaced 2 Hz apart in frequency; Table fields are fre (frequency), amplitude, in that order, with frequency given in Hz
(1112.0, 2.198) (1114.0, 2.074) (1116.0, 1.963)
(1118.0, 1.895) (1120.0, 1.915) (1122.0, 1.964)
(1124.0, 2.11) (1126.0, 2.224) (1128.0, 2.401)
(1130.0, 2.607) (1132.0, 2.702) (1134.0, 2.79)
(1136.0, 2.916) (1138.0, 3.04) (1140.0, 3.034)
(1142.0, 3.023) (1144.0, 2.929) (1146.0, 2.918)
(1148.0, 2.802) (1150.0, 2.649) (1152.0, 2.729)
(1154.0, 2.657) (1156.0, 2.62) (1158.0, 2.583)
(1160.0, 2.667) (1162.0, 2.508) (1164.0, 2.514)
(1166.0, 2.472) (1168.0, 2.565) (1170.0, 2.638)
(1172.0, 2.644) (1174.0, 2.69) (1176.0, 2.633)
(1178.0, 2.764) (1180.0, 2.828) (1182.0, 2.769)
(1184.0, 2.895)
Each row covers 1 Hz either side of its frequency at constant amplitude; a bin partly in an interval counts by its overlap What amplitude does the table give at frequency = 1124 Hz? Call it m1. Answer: 2.11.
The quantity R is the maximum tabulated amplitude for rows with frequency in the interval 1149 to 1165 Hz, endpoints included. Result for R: 2.729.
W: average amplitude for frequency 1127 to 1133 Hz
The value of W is 2.57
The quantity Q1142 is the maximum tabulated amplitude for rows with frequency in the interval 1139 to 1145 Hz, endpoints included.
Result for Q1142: 3.034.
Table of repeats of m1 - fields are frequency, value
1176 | 2.633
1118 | 1.895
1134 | 2.79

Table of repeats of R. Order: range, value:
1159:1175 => 2.69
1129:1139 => 3.04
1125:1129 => 2.401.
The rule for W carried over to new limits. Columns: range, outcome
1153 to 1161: 2.63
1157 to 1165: 2.57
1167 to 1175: 2.63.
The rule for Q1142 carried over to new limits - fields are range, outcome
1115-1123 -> 1.964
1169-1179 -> 2.764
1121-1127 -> 2.224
